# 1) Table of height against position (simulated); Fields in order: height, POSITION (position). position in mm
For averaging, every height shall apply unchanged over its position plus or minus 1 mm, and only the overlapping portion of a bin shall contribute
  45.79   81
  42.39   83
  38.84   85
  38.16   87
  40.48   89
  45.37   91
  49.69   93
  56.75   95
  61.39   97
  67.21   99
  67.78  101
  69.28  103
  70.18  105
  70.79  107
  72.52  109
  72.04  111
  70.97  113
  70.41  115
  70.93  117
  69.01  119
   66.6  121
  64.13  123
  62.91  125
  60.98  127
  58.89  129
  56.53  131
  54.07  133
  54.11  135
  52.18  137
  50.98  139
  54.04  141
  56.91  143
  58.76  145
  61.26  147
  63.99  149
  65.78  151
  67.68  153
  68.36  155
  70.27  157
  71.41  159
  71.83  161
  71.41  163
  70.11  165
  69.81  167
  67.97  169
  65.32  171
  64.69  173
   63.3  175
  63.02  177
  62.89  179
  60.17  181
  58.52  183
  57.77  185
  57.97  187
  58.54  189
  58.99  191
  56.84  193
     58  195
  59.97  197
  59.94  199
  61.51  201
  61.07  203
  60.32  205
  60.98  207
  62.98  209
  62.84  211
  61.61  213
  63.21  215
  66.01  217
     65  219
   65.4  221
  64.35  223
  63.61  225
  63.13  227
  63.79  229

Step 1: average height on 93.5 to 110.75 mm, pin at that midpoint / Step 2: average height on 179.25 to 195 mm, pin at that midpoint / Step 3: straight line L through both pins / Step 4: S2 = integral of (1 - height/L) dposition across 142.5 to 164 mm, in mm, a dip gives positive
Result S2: -1.6 mm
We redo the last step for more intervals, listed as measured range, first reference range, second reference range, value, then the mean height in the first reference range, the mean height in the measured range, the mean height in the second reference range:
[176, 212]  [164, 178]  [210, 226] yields 2.79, 66.3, 60.1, 64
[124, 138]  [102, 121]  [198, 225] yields 2.41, 70.5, 57.1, 62.7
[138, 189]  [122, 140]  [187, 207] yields -4.68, 57.2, 63.7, 59.5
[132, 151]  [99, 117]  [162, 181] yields 3.17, 70.3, 56.8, 66.2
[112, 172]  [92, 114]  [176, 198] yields -0.91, 66.2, 63.9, 59.3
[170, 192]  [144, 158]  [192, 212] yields 0.49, 65.2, 61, 60.4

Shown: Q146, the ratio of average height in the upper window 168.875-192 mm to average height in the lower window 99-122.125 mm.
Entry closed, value 0.88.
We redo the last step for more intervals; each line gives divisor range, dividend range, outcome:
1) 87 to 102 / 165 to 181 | 1.20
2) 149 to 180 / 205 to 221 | 0.94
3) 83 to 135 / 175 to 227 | 1.01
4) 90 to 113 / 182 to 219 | 0.94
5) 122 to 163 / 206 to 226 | 1.03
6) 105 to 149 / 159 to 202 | 1.01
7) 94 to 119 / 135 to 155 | 0.87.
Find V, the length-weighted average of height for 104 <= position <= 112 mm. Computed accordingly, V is 71.4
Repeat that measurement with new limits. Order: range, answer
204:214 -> 61.7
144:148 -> 60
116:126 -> 66.7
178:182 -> 61.5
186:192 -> 58.5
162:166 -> 70.8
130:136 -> 54.9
